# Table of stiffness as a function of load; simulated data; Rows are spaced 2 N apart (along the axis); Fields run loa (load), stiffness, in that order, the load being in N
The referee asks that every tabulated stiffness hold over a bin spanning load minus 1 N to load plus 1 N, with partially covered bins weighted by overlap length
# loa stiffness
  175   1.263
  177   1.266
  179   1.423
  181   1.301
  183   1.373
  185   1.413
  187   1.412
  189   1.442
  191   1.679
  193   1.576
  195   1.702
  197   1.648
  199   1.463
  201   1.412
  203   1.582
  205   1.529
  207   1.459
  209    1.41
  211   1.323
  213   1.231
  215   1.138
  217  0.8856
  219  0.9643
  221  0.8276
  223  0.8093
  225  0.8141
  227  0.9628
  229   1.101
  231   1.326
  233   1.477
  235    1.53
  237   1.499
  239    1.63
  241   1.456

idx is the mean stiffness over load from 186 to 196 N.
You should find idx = 1.56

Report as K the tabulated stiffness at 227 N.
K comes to 0.9628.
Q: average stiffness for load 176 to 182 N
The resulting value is 1.33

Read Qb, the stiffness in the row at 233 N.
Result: 1.477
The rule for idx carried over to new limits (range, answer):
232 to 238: 1.5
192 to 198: 1.64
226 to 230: 1.03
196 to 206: 1.53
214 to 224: 0.925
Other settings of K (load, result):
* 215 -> 1.138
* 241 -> 1.456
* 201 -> 1.412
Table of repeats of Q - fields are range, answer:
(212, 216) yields 1.18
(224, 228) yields 0.888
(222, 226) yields 0.812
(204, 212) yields 1.43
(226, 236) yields 1.28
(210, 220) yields 1.11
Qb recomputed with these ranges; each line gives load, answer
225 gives 0.8141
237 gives 1.499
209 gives 1.41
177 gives 1.266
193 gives 1.576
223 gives 0.8093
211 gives 1.323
